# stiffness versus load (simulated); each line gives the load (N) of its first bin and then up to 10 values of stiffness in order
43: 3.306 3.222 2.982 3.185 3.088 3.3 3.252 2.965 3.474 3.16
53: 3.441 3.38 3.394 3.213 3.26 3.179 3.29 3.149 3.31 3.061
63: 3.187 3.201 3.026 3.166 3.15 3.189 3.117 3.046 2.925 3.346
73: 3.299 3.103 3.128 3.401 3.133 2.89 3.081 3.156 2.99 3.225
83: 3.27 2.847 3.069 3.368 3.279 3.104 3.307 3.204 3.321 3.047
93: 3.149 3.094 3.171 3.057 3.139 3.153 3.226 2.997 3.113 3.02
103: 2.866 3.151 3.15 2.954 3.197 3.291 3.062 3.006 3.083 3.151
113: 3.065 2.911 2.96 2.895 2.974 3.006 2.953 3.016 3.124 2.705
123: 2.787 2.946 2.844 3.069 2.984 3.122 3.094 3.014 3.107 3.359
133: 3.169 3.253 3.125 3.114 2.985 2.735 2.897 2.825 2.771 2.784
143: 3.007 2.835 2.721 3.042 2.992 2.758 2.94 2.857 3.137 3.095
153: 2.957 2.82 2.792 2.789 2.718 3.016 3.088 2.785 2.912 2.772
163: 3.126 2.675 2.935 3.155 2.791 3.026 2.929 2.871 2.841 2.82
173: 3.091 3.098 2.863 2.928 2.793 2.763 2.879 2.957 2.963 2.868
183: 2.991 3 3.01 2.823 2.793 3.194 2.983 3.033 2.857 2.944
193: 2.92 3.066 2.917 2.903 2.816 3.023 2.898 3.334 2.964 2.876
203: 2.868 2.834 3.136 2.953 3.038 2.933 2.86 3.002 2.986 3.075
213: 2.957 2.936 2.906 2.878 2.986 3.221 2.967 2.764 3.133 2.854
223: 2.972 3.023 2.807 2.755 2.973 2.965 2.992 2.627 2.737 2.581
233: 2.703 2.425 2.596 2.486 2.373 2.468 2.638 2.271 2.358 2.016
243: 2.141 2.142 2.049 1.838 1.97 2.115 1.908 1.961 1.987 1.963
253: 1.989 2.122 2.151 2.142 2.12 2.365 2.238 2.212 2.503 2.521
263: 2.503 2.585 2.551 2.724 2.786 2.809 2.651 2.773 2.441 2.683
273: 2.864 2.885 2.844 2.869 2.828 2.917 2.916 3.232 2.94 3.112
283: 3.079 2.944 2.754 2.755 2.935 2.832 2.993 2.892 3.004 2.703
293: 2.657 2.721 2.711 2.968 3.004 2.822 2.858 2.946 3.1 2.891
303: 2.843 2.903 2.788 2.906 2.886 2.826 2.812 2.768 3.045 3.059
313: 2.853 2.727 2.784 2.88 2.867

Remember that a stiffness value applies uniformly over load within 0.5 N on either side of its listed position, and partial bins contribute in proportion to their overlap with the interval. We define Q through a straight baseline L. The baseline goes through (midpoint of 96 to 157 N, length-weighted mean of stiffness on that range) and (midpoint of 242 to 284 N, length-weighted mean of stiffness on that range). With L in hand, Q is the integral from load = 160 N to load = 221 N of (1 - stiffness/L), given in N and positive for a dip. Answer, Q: -4.35 N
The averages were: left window 3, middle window 2.95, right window 2.47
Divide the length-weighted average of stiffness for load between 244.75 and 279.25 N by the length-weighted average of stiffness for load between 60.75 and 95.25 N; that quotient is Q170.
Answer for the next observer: 0.8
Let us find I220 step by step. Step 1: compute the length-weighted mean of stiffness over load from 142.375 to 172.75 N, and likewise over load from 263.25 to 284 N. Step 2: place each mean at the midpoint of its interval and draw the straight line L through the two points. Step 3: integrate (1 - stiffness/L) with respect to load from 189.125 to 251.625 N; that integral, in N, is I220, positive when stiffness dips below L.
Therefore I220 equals 3.1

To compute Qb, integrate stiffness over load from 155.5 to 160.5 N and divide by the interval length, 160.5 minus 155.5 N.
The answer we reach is 2.88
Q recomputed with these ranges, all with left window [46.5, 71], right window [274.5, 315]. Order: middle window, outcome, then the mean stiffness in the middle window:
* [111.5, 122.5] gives 0.52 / 2.98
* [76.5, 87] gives 0.20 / 3.11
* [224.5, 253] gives 5.62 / 2.38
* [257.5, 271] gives 1.74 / 2.55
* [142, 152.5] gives 0.52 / 2.93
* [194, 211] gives 0.27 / 2.96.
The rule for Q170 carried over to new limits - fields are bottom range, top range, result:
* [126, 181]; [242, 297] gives 0.87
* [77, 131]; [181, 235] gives 0.95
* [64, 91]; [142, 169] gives 0.92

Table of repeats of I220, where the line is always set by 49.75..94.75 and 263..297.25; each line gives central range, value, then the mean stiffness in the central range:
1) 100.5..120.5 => 0.5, 3.04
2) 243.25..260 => 4.7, 2.07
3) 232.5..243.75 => 1.9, 2.4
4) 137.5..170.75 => 1.6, 2.9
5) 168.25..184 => 0.5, 2.92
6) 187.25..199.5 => 0.1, 2.96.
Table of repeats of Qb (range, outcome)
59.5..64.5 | 3.18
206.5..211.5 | 2.96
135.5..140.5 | 2.91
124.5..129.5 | 3.02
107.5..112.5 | 3.12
